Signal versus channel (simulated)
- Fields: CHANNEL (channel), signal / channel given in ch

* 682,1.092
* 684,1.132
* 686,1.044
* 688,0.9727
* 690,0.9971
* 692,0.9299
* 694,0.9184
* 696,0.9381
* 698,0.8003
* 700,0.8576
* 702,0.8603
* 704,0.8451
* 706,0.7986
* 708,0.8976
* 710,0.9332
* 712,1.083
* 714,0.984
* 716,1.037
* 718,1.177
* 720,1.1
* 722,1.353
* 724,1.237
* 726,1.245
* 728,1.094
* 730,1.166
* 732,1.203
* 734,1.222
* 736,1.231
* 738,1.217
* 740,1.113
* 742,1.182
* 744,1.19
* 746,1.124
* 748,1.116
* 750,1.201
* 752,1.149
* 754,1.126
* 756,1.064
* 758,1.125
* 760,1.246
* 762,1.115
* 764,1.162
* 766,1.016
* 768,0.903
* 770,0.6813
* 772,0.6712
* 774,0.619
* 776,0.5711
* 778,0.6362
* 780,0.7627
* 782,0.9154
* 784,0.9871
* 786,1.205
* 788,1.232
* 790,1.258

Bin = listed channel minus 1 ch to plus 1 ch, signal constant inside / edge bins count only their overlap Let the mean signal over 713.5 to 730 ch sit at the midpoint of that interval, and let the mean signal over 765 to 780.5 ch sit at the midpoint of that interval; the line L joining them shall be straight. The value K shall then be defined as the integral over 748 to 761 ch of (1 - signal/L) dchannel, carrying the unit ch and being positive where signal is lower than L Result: -3.9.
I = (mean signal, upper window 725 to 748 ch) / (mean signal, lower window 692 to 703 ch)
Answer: 1.34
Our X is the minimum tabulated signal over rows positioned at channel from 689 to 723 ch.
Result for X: 0.7986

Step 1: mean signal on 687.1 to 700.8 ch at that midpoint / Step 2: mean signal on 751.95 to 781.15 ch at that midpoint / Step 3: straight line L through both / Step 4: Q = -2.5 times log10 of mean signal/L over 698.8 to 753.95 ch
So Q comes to -0.19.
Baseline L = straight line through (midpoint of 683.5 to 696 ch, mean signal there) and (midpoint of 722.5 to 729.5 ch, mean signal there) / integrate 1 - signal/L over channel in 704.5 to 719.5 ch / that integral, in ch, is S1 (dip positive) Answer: 1.8 ch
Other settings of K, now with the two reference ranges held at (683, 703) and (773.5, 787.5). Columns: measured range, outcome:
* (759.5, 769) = -2.5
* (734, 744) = -3.4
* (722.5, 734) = -3.8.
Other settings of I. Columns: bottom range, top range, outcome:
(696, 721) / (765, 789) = 0.90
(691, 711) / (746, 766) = 1.30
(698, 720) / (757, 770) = 1.12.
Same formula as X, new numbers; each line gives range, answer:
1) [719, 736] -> 1.094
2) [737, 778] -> 0.5711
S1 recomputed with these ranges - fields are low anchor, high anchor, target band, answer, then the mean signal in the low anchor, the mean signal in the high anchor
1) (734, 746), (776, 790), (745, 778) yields 2.8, 1.18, 0.95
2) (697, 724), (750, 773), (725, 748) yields -3.8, 0.989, 1.03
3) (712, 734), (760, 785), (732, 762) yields -4.6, 1.16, 0.853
